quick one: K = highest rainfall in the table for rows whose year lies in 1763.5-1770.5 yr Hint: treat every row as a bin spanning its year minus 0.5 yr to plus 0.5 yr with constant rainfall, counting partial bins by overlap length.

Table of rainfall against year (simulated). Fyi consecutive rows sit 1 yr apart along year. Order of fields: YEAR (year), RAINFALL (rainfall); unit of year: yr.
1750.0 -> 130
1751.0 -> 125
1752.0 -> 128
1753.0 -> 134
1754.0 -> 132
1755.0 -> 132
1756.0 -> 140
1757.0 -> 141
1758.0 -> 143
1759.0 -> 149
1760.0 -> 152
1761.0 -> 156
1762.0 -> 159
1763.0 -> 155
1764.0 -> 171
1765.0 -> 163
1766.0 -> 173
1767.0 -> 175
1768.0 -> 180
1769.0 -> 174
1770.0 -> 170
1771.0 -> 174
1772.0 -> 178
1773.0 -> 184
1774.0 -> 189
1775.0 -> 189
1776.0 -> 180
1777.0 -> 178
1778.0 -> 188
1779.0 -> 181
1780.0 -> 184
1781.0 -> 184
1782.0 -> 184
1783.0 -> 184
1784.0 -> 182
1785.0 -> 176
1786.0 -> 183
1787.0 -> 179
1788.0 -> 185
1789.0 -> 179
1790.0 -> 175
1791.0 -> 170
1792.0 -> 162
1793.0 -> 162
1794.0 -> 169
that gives 180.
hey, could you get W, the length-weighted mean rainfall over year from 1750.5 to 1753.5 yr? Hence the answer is 129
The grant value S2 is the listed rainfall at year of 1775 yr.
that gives 189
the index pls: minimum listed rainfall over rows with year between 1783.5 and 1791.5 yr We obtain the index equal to 170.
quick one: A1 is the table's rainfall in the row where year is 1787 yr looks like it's 179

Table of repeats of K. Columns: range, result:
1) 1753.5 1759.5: 149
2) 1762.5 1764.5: 171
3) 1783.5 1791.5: 185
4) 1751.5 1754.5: 134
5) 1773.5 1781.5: 189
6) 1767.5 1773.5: 184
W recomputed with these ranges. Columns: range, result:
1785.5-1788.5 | 182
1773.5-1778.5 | 185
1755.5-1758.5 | 141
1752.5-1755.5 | 133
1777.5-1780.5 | 184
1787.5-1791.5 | 177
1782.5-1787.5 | 181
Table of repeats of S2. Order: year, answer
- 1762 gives 159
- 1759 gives 149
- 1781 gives 184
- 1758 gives 143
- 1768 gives 180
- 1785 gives 176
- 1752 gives 128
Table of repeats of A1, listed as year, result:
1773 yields 184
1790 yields 175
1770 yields 170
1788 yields 185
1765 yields 163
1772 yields 178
